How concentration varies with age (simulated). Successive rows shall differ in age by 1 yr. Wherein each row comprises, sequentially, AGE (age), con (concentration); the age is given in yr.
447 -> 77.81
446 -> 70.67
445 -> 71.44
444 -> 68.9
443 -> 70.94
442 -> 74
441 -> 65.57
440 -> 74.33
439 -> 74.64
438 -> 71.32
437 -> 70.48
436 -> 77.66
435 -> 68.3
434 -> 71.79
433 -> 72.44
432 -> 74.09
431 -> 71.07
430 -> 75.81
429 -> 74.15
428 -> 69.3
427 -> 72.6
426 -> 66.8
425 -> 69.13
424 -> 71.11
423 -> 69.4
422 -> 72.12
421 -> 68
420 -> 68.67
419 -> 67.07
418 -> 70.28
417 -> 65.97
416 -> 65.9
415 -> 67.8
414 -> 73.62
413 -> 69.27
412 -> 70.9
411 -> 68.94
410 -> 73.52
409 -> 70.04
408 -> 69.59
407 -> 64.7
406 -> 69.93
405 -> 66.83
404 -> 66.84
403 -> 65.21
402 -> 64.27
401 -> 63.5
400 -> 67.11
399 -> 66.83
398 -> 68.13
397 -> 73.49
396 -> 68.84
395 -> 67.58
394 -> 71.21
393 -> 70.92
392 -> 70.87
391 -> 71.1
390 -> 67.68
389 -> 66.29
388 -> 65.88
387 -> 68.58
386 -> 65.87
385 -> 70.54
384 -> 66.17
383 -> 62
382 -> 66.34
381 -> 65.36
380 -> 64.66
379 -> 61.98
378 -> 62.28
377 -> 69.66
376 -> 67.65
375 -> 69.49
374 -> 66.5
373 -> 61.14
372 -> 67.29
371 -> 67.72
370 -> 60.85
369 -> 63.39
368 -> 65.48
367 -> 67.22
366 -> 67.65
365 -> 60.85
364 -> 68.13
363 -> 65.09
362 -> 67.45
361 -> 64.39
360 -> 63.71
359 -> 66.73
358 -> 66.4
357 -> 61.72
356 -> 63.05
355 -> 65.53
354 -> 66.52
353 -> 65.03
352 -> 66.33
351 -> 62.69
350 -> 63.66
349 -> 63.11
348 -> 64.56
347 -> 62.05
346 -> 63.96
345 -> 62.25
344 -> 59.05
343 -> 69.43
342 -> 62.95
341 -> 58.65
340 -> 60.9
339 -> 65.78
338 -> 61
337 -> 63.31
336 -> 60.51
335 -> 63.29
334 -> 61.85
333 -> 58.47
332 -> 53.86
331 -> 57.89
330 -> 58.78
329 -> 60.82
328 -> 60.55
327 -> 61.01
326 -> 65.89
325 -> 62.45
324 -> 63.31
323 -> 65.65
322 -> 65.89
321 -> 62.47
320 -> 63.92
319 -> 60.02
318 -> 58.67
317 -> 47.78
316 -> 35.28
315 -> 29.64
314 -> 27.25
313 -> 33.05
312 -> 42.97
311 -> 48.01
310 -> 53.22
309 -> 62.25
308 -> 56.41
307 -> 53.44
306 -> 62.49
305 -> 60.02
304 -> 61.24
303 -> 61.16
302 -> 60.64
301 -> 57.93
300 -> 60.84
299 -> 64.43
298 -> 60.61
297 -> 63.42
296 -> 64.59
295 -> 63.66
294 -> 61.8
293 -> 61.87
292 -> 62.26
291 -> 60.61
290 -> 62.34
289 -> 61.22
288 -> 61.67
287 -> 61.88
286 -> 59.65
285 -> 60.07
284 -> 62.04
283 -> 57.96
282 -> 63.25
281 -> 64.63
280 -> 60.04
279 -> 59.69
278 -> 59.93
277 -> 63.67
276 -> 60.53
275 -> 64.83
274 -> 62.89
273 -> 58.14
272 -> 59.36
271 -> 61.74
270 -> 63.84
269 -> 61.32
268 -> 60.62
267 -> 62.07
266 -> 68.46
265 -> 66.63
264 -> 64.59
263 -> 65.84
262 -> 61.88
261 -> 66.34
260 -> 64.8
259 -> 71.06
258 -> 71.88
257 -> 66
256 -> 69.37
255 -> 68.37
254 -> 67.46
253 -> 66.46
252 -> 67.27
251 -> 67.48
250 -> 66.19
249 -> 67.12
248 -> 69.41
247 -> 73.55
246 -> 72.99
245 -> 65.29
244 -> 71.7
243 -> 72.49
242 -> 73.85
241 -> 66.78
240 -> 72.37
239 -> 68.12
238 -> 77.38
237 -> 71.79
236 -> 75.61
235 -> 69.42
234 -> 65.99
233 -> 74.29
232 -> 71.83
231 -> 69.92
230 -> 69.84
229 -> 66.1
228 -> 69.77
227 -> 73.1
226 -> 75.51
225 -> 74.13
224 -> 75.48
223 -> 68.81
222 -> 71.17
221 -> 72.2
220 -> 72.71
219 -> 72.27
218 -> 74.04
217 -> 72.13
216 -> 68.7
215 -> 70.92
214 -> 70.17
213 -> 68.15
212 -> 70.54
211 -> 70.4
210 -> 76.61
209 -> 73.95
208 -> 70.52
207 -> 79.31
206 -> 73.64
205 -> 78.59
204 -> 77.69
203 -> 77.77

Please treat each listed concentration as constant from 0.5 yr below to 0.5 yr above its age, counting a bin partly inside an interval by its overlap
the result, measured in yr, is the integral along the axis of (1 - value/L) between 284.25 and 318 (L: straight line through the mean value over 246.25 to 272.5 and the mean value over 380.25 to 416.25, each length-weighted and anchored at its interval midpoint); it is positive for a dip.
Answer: 5.5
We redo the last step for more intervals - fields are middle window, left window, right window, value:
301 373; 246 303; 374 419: 6.2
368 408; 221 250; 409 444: 2.3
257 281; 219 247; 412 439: 2.6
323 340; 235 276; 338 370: 0.9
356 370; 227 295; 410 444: 0.8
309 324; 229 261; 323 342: 2.9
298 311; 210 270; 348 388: 1.6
